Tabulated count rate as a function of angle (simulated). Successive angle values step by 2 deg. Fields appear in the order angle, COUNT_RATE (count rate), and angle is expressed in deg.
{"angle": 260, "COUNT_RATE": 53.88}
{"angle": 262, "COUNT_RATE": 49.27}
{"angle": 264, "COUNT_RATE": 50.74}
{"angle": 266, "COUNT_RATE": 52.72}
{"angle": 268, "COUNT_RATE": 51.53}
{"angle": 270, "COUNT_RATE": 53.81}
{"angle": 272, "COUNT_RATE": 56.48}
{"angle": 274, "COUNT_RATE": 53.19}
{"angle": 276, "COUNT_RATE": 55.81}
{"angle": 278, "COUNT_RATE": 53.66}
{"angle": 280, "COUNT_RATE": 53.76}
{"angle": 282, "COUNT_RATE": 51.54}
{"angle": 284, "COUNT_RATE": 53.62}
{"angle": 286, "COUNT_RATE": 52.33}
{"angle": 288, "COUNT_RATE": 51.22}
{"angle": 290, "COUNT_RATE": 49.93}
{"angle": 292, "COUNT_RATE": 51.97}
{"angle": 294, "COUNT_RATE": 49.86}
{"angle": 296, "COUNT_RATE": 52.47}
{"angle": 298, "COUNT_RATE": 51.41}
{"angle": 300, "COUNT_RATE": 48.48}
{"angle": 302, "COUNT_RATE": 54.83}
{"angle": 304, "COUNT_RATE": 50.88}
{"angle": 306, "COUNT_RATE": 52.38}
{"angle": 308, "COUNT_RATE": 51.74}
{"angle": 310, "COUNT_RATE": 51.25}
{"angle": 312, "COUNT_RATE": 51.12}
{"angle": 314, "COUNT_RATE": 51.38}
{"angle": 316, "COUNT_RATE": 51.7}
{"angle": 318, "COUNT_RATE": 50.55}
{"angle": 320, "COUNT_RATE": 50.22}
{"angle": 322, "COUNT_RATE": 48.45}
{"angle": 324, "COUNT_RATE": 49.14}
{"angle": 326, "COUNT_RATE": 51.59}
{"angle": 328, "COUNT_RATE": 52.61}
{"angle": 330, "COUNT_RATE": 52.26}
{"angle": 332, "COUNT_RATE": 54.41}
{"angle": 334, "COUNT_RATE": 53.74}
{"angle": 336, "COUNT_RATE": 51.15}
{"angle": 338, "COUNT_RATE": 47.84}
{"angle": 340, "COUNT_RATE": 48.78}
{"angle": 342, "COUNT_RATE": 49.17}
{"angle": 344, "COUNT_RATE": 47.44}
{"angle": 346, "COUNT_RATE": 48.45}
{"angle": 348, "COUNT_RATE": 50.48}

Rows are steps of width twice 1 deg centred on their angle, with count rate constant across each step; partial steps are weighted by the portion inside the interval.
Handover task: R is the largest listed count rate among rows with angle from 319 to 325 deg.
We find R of 50.22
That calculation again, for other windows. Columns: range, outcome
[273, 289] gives 55.81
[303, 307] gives 52.38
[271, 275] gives 56.48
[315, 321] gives 51.7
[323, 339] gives 54.41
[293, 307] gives 54.83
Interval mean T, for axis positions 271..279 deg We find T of 54.8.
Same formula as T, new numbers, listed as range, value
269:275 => 54.5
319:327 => 49.9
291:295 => 50.9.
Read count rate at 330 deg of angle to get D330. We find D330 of 52.26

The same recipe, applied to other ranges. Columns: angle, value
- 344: 47.44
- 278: 53.66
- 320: 50.22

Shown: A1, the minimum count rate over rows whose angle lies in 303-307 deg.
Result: 50.88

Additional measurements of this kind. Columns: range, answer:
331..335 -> 53.74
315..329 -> 48.45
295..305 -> 48.48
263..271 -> 50.74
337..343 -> 47.84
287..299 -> 49.86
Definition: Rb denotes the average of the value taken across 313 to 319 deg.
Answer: 51.2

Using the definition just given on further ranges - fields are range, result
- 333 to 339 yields 50.9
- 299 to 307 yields 51.6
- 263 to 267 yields 51.7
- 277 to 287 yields 53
